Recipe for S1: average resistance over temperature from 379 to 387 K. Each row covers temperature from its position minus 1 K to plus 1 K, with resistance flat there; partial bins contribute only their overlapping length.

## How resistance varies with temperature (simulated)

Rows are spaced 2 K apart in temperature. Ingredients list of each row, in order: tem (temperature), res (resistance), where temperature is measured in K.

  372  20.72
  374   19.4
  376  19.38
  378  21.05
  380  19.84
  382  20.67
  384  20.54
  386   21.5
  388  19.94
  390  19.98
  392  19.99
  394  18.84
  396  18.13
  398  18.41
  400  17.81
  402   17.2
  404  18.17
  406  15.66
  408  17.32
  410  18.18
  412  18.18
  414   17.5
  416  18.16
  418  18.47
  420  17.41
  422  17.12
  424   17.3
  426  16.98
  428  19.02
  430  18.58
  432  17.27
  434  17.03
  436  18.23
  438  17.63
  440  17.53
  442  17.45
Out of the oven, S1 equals 20.6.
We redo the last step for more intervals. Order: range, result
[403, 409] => 17.1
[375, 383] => 20.2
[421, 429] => 17.6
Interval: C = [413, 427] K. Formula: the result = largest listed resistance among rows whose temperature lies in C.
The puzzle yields 18.47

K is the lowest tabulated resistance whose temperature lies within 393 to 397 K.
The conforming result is 18.13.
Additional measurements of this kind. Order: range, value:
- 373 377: 19.38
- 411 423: 17.12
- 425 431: 16.98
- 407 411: 17.32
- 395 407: 15.66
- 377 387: 19.84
